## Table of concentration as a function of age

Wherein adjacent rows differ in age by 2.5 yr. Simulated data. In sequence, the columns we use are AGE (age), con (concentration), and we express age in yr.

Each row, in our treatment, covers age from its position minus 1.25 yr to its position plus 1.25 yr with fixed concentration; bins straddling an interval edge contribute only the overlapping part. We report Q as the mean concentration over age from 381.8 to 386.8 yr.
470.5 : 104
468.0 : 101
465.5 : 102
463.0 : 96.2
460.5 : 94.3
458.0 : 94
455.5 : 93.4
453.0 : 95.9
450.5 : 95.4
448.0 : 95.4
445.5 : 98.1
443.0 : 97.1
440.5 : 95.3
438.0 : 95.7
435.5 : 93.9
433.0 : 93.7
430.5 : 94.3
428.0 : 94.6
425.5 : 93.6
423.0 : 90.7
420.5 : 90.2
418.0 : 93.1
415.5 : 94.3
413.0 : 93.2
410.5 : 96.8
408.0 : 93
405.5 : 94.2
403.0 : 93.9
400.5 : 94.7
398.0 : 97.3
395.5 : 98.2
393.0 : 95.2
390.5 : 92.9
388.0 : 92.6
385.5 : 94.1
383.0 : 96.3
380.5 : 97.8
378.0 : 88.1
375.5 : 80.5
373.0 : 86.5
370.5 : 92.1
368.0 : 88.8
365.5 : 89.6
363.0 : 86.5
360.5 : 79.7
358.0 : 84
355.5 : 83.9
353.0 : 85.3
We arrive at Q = 95.2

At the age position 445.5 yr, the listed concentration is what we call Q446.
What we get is 98.1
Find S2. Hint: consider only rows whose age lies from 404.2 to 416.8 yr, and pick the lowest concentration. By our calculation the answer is 93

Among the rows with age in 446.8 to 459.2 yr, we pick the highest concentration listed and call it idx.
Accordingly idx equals 95.9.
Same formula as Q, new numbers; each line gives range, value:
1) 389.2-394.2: 94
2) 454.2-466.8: 96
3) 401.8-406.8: 94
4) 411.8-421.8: 92.7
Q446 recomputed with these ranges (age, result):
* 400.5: 94.7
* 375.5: 80.5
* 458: 94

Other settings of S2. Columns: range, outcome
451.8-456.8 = 93.4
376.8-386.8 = 88.1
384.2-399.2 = 92.6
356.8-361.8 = 79.7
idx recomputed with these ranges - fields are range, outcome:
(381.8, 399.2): 98.2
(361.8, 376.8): 92.1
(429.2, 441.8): 95.7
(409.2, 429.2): 96.8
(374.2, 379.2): 88.1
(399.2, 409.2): 94.7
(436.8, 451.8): 98.1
